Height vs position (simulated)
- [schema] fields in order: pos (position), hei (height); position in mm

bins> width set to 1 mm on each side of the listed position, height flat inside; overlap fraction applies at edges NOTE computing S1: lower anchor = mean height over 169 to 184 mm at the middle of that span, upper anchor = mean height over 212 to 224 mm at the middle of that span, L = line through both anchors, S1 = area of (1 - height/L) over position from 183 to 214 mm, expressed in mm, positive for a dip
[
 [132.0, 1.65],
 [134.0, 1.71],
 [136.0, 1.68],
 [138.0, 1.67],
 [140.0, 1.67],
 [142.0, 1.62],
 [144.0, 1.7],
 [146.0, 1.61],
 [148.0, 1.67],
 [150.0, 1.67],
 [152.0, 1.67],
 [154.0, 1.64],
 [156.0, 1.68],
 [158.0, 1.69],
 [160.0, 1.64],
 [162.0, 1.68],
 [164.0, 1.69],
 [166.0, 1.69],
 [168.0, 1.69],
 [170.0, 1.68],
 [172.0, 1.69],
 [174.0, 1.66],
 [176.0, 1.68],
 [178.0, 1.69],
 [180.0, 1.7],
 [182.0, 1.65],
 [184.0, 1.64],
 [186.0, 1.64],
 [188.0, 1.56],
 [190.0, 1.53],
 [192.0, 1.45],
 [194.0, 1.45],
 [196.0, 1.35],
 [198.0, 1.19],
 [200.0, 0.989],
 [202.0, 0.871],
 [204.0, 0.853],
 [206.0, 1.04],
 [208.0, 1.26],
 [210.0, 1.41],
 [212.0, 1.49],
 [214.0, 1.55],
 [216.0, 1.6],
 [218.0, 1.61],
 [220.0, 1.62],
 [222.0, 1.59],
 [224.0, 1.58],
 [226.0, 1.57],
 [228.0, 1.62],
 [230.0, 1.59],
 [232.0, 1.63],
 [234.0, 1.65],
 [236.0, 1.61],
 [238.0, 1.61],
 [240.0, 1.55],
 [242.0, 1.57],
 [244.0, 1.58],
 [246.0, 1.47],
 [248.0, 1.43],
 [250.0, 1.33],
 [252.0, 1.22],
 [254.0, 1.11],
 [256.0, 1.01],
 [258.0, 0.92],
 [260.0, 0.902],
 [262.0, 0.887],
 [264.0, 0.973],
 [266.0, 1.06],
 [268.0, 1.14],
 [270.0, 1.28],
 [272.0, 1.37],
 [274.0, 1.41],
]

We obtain 5.8 mm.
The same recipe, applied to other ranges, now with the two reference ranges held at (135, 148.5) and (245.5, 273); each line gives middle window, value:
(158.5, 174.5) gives -1.3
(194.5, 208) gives 3.1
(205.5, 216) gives -0.3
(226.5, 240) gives -3.8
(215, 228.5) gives -3.0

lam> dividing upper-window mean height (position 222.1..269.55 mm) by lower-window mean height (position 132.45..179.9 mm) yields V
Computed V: 0.8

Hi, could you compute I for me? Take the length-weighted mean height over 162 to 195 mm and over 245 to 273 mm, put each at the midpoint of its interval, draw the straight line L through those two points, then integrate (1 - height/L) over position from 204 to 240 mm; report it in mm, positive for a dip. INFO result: -3.94 mm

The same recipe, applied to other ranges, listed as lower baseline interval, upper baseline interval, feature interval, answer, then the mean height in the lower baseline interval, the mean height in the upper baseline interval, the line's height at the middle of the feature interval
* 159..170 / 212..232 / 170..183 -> -0.1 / 1.68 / 1.59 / 1.66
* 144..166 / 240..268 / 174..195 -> -1.0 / 1.67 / 1.2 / 1.53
